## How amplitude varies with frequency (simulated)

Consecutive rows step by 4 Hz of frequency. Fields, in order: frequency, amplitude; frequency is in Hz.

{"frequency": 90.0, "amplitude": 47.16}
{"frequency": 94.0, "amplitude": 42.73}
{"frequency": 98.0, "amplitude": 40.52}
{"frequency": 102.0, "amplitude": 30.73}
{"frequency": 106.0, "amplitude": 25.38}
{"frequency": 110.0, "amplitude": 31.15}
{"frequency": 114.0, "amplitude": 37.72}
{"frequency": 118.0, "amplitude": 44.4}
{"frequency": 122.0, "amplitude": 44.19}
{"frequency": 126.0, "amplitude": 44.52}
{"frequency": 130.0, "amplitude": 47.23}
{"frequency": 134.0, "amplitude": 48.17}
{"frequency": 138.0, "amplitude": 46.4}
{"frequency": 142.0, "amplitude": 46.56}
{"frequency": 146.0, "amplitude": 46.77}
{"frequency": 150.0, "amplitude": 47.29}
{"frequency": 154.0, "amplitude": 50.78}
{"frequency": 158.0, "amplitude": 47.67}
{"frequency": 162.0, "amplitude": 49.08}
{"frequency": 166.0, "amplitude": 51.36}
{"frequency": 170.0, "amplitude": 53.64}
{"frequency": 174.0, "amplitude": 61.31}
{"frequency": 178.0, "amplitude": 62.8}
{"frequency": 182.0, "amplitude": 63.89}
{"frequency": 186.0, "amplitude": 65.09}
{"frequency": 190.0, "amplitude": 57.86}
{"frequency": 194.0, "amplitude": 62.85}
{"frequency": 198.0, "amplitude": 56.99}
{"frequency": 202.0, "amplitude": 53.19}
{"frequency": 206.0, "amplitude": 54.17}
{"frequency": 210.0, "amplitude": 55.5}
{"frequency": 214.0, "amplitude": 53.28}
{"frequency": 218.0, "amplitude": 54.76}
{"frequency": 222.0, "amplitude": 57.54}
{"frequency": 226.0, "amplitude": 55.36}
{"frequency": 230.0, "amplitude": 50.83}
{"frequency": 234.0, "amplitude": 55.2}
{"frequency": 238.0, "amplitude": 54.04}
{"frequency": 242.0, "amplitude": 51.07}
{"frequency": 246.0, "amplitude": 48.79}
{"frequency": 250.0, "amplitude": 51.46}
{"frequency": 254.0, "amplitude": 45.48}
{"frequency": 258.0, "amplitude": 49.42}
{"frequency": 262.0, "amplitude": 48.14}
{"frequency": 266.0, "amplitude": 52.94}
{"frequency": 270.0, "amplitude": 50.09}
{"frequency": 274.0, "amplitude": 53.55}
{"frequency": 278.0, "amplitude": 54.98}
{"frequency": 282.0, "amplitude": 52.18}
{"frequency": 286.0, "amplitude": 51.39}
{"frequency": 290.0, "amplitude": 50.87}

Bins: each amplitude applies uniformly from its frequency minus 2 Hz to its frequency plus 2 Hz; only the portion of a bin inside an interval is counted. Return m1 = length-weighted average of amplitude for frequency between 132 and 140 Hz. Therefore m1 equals 47.3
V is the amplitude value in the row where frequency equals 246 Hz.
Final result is 48.79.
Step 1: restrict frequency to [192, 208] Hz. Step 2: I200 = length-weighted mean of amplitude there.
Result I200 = 56.8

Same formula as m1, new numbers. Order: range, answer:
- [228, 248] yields 52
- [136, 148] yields 46.6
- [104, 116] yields 31.4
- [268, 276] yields 51.8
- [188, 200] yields 59.2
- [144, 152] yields 47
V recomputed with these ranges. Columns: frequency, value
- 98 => 40.52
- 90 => 47.16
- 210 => 55.5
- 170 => 53.64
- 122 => 44.19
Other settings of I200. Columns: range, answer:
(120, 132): 45.3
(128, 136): 47.7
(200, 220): 54.2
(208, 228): 55.3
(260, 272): 50.4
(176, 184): 63.3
